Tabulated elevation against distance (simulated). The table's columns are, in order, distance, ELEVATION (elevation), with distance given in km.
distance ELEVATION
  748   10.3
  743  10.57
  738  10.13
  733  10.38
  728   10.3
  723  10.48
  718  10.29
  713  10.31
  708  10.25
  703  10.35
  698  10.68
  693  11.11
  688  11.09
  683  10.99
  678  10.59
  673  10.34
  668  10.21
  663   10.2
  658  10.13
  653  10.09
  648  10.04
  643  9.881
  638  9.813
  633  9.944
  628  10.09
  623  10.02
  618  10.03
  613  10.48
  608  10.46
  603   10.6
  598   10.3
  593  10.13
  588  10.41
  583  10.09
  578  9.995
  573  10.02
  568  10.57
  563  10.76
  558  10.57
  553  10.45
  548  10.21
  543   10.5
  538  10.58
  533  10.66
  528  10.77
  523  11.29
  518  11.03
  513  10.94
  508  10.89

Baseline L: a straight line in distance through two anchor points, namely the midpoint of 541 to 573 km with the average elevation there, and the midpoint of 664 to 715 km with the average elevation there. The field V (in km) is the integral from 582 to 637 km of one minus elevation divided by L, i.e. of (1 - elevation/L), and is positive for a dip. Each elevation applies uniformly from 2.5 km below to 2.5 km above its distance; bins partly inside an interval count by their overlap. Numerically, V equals 1.5 km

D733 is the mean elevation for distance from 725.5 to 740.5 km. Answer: 10.3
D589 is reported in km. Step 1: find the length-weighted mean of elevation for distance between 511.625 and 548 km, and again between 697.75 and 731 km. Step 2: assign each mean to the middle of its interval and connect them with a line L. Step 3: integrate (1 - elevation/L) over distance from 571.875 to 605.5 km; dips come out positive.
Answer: 1.3 km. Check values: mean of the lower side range 10.8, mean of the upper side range 10.4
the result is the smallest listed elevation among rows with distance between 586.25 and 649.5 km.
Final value 9.813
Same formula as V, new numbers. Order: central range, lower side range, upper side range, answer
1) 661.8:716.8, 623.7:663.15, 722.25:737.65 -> -2.0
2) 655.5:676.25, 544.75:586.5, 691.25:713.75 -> 0.5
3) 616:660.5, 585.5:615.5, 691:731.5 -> 1.8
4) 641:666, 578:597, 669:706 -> 1.1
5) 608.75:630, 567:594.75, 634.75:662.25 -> -0.2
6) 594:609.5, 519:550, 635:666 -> -0.2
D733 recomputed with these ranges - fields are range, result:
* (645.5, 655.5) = 10.1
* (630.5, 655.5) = 9.95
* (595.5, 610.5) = 10.5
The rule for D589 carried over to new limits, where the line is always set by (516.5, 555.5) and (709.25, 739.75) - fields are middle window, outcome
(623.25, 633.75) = 0.5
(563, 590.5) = 0.9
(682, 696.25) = -0.9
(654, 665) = 0.3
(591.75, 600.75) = 0.3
